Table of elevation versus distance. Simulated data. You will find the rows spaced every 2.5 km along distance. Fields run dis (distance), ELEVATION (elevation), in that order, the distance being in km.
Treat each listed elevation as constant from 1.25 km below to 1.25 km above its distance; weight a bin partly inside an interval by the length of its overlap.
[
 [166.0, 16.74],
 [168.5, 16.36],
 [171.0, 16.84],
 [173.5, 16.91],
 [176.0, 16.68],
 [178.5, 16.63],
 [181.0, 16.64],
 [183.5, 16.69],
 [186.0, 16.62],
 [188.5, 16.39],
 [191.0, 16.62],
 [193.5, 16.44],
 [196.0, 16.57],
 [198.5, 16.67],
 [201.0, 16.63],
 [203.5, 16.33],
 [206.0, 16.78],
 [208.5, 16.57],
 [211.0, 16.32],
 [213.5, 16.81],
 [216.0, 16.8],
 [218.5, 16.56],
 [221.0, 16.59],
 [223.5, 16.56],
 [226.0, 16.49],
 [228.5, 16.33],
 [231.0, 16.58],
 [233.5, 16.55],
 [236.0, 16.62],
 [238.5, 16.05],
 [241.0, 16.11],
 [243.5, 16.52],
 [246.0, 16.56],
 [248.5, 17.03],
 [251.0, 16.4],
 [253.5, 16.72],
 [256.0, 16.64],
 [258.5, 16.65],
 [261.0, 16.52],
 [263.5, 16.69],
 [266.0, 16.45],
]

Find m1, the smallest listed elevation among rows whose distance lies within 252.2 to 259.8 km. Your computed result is 16.64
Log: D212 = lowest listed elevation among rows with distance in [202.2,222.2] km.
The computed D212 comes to 16.32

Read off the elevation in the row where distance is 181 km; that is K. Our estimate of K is 16.64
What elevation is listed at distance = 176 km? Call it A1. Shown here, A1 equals 16.68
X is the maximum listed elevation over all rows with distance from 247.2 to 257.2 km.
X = 17.03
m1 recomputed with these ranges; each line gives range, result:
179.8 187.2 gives 16.62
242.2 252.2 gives 16.4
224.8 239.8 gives 16.05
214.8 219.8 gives 16.56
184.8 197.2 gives 16.39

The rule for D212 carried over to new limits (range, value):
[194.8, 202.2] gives 16.57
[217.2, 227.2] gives 16.49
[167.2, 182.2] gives 16.36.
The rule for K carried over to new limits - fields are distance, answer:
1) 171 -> 16.84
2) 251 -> 16.4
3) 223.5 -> 16.56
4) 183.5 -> 16.69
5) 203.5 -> 16.33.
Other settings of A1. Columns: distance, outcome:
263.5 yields 16.69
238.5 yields 16.05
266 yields 16.45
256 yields 16.64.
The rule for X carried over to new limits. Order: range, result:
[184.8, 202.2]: 16.67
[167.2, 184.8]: 16.91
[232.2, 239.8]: 16.62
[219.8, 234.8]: 16.59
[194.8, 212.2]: 16.78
